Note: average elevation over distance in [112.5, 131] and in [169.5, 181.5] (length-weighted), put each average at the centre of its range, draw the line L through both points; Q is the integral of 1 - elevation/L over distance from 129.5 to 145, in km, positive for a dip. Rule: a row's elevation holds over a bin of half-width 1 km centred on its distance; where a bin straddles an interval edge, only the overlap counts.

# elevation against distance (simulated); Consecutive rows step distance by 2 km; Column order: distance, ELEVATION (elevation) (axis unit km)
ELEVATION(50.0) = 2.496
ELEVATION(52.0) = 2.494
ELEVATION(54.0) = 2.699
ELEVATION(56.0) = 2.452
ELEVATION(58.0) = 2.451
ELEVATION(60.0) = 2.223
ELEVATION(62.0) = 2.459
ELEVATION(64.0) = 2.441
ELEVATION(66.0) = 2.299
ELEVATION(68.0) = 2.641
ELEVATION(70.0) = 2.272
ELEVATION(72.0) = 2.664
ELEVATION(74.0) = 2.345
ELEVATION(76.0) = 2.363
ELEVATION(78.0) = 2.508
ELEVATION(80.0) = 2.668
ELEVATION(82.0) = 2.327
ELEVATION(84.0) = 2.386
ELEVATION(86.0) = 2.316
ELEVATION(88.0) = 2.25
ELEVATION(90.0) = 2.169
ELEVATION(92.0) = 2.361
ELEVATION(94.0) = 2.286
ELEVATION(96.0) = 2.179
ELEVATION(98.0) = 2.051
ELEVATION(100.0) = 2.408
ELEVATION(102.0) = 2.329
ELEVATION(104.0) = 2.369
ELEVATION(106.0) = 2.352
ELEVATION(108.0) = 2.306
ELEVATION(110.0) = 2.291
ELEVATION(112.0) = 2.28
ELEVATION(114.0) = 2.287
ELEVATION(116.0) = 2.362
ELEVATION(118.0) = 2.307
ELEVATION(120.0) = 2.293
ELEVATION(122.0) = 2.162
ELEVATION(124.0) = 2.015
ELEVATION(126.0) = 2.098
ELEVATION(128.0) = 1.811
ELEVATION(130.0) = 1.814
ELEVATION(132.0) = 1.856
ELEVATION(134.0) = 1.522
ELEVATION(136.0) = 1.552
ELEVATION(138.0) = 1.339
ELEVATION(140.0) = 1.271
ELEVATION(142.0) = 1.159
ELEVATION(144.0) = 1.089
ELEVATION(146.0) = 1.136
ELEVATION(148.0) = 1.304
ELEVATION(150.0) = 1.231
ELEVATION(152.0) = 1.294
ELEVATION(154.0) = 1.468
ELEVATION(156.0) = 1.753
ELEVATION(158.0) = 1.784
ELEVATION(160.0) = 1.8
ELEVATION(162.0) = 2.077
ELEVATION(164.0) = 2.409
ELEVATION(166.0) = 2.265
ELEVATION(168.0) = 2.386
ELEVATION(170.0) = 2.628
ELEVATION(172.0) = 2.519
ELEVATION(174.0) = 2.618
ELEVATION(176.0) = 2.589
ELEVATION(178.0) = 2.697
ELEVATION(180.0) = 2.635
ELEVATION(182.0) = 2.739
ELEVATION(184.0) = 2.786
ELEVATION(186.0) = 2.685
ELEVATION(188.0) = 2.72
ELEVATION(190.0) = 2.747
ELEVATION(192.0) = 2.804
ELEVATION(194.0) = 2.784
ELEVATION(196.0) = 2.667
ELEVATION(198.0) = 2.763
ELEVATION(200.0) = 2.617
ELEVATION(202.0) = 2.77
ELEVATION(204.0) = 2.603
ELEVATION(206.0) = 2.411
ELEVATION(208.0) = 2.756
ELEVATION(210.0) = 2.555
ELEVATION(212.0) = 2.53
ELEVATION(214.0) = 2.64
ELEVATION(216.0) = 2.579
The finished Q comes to 5.65 km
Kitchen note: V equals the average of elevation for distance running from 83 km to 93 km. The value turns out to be 2.3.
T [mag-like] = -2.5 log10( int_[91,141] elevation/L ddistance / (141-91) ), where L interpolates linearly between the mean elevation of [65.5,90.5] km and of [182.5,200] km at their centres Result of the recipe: 0.21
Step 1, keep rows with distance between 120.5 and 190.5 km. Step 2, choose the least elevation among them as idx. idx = 1.089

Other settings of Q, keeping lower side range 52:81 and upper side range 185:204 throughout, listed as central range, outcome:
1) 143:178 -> 9.66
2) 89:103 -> 1.49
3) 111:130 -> 3.04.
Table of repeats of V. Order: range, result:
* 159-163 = 1.94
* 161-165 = 2.24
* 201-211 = 2.62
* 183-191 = 2.73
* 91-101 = 2.26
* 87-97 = 2.25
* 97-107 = 2.3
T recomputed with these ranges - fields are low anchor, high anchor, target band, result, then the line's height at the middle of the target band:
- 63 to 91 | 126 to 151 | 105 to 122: -0.25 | 1.84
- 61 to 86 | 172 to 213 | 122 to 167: 0.48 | 2.58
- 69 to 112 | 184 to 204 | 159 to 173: 0.14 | 2.62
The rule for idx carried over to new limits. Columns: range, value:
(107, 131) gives 1.811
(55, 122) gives 2.051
